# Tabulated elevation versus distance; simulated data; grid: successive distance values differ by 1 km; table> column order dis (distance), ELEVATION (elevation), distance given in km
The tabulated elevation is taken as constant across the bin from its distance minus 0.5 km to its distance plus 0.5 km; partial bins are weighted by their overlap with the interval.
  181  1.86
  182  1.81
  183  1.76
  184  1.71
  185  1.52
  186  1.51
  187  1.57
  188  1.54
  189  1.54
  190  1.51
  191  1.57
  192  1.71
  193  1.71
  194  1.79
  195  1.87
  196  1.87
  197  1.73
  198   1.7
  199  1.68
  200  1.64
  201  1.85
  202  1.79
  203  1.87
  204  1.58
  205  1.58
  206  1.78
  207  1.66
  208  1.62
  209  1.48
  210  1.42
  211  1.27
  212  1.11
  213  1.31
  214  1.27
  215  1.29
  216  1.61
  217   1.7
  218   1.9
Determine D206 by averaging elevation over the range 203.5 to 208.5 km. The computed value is 1.64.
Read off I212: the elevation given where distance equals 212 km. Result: 1.11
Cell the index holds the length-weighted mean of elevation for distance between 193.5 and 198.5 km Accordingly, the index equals 1.79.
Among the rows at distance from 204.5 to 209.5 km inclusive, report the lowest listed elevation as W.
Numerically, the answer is 1.48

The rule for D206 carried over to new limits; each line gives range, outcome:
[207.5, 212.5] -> 1.38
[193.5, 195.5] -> 1.83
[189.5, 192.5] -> 1.6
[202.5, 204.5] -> 1.73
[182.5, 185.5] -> 1.66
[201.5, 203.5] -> 1.83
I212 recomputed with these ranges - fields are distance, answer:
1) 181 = 1.86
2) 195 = 1.87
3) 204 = 1.58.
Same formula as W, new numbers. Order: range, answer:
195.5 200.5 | 1.64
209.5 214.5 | 1.11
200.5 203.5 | 1.79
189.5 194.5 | 1.51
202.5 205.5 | 1.58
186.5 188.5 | 1.54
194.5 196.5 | 1.87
